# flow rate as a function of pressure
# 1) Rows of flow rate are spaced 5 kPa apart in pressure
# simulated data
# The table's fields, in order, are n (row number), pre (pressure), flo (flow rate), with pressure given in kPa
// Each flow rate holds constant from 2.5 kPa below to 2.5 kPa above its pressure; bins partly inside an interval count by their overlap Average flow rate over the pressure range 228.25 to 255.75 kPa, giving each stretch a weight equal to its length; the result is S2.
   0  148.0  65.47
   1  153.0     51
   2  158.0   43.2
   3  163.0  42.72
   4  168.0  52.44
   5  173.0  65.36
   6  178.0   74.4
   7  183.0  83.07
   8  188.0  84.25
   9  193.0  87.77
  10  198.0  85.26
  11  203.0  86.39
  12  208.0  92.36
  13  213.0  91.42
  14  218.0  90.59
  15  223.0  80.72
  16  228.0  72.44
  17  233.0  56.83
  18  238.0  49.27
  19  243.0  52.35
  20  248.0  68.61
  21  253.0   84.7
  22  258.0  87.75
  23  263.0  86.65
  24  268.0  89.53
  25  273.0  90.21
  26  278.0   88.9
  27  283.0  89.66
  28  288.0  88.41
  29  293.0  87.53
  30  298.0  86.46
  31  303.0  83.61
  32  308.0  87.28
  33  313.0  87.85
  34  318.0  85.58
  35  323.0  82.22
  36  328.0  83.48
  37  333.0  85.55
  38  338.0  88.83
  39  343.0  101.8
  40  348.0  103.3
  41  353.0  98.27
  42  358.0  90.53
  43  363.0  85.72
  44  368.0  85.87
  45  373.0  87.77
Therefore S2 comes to 63.4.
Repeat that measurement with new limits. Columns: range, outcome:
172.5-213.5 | 83.8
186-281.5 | 80.4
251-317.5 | 87.5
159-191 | 66.2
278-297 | 88.4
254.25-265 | 86.9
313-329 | 84.4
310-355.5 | 90.7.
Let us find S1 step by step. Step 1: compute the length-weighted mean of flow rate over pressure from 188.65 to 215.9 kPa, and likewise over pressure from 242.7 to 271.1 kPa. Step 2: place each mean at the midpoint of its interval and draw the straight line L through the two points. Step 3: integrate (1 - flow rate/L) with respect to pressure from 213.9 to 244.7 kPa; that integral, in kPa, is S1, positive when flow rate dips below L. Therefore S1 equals 5.8 kPa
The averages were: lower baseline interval 88.4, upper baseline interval 80.5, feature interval 68.7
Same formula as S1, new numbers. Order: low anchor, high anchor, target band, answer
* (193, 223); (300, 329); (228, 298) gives 6.49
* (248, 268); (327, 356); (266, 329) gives 1.34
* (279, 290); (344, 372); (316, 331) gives 1.21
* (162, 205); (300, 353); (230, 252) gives 5.87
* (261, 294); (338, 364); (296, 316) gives 1.15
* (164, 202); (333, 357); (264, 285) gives -0.55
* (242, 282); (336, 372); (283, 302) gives -0.31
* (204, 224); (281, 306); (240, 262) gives 3.61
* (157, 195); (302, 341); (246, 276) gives -2.58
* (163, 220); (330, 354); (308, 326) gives 1.37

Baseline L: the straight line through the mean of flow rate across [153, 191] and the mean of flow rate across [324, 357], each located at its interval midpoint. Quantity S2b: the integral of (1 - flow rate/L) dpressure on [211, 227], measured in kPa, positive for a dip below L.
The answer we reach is -3.29 kPa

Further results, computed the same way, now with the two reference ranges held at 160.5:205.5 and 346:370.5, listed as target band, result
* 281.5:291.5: -0.5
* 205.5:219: -2.6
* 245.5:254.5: 0.6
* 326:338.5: 0.6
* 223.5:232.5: 0.9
